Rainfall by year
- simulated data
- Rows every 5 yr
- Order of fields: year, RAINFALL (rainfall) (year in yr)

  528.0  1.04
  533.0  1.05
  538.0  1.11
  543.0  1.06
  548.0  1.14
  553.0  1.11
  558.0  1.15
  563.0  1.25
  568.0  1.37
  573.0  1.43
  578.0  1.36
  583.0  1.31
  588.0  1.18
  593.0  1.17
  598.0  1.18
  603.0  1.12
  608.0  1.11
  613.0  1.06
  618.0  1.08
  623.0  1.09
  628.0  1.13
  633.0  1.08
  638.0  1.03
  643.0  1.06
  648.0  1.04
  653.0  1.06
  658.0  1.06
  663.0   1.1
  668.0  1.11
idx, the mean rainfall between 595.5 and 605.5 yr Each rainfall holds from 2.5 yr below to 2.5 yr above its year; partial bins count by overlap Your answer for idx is 1.15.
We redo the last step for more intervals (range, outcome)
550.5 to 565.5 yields 1.17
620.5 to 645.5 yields 1.08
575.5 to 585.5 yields 1.34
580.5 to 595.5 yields 1.22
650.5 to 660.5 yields 1.06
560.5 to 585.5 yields 1.34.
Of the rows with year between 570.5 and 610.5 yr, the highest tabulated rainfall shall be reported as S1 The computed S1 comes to 1.43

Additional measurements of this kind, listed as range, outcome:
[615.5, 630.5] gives 1.13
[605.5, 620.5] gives 1.11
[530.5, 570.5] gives 1.37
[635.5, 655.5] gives 1.06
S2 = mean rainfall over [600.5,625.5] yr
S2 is 1.09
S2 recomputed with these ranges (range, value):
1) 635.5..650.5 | 1.04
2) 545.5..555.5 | 1.12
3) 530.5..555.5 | 1.09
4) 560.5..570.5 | 1.31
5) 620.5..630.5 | 1.11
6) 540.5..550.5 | 1.1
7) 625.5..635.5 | 1.1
